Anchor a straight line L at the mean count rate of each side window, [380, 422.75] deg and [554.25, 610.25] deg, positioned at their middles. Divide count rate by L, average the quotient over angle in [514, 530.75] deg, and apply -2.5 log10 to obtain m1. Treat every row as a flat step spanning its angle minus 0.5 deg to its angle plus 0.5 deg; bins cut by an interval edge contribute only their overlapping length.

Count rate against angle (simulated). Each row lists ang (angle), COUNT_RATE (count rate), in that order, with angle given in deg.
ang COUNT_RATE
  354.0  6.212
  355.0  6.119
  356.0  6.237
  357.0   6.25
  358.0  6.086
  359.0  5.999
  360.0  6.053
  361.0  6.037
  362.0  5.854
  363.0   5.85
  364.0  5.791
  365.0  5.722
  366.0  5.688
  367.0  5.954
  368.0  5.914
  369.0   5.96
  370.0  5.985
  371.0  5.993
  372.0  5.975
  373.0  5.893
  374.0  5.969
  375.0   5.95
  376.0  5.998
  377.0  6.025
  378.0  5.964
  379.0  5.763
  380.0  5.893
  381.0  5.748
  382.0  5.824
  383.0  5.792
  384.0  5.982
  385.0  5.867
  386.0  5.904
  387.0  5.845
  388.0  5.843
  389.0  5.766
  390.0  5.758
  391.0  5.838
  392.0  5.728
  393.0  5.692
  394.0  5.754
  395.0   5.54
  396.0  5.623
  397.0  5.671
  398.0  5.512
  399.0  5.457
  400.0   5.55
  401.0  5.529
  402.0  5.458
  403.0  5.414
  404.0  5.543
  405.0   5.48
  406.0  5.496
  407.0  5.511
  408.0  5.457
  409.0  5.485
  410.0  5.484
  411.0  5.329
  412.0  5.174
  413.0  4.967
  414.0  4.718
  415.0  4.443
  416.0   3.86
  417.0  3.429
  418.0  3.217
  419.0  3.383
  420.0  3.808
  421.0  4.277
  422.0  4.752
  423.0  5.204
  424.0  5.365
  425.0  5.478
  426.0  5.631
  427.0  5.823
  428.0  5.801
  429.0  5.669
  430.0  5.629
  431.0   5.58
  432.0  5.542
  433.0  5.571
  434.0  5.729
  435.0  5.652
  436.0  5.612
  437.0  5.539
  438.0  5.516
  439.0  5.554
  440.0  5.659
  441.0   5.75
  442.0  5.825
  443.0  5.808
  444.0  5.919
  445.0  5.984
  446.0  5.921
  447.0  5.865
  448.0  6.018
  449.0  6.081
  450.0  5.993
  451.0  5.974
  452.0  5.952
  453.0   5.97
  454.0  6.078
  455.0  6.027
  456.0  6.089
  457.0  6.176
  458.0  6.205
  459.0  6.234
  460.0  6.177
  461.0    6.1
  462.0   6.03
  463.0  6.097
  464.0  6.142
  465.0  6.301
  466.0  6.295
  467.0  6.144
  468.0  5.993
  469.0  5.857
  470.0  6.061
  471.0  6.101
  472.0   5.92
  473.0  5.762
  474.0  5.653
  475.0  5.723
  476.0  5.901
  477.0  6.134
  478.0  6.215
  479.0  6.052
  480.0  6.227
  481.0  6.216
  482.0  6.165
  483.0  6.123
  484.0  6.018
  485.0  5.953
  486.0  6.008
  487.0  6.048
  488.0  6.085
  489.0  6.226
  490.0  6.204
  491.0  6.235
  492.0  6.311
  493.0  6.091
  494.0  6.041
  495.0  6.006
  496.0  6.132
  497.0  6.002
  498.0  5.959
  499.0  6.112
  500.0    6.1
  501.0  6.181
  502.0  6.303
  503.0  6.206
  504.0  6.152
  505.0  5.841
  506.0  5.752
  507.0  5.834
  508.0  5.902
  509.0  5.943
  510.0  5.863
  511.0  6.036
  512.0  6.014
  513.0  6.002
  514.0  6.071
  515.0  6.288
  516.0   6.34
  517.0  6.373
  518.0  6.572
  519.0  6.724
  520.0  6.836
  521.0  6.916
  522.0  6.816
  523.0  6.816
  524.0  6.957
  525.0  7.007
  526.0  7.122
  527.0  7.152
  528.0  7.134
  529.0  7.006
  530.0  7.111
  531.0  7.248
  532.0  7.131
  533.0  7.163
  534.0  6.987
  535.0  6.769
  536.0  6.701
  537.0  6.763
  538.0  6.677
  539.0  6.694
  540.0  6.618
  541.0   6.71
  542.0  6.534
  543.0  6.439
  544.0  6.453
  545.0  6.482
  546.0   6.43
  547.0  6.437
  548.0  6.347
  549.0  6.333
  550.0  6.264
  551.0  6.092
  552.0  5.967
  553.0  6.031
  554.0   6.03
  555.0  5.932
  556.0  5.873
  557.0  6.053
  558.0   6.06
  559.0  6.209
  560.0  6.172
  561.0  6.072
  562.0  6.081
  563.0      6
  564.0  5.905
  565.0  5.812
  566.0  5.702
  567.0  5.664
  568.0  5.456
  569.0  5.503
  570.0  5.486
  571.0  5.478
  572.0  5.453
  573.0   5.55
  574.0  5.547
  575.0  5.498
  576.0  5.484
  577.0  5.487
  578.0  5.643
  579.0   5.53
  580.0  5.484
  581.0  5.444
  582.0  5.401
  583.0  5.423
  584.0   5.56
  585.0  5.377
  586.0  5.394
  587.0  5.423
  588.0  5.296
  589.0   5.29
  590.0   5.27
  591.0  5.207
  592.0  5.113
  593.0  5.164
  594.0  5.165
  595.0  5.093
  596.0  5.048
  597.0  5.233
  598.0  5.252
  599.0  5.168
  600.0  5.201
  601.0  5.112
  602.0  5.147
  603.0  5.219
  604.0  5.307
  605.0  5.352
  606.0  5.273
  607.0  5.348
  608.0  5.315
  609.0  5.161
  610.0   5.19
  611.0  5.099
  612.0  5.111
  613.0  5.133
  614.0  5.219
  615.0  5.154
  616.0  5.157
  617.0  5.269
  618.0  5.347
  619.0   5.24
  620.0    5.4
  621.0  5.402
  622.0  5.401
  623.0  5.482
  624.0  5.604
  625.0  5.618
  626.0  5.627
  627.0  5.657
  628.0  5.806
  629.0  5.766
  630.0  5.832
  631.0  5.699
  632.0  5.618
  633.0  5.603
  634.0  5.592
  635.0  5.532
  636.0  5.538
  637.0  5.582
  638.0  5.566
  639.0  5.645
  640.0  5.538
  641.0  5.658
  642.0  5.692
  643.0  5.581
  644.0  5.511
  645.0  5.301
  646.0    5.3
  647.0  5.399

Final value -0.25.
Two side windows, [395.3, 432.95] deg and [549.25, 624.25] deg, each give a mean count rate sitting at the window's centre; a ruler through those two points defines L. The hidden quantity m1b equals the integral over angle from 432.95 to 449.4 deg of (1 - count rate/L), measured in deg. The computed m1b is -1.8 deg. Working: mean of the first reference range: 5.14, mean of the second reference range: 5.49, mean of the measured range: 5.77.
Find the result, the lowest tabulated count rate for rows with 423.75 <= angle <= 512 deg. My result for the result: 5.365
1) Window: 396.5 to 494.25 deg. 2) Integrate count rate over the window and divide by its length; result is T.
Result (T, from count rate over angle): 5.67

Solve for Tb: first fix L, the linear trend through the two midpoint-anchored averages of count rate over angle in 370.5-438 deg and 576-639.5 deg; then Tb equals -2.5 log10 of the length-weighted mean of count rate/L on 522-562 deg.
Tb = -0.21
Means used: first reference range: 5.44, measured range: 6.56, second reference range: 5.38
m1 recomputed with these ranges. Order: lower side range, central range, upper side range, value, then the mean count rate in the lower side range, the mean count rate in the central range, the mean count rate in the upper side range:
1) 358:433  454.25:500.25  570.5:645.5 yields -0.12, 5.5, 6.08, 5.4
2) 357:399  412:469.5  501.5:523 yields 0.09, 5.85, 5.55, 6.24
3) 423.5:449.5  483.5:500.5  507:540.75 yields 0.04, 5.71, 6.09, 6.65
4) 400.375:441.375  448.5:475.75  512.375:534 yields -0.04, 5.18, 6.04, 6.8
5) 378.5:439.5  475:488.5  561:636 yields -0.13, 5.37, 6.07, 5.43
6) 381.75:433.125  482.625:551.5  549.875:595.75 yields -0.16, 5.31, 6.41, 5.63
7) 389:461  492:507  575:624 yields -0.12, 5.48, 6.06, 5.3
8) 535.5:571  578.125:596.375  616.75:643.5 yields 0.11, 6.16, 5.32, 5.57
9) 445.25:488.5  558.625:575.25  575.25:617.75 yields -0.06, 6.05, 5.74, 5.28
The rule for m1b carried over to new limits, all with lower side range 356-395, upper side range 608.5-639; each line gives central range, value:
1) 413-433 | 3.3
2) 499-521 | -2.0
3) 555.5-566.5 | -0.9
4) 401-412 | 0.7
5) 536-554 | -2.7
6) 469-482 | -0.6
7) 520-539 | -4.5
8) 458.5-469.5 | -0.7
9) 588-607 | 1.0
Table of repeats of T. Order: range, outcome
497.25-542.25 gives 6.52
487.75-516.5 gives 6.08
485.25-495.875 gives 6.12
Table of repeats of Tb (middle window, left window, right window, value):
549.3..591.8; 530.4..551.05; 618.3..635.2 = 0.109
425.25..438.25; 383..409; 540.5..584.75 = 0.012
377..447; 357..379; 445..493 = 0.107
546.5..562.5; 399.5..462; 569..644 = -0.132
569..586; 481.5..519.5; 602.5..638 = 0.035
